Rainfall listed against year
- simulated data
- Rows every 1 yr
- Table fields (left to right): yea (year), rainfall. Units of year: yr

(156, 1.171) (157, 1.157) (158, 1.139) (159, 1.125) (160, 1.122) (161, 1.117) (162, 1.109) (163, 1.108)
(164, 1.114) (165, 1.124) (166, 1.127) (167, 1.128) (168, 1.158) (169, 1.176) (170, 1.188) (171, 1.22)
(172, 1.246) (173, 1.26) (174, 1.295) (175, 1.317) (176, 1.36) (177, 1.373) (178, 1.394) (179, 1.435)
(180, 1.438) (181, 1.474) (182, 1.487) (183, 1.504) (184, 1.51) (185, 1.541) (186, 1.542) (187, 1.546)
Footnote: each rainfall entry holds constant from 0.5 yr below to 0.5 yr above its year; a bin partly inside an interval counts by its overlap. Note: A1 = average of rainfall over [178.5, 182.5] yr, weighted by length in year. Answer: 1.46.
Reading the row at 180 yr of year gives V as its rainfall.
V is 1.438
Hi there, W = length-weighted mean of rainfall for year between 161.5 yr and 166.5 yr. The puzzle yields 1.12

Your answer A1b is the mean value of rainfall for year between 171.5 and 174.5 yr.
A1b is 1.27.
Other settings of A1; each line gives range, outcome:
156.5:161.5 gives 1.13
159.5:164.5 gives 1.11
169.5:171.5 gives 1.2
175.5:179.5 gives 1.39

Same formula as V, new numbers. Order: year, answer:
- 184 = 1.51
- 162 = 1.109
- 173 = 1.26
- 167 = 1.128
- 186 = 1.542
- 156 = 1.171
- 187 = 1.546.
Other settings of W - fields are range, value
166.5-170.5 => 1.16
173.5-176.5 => 1.32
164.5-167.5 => 1.13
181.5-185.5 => 1.51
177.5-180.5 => 1.42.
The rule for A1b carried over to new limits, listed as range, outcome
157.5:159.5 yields 1.13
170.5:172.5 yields 1.23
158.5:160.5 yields 1.12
